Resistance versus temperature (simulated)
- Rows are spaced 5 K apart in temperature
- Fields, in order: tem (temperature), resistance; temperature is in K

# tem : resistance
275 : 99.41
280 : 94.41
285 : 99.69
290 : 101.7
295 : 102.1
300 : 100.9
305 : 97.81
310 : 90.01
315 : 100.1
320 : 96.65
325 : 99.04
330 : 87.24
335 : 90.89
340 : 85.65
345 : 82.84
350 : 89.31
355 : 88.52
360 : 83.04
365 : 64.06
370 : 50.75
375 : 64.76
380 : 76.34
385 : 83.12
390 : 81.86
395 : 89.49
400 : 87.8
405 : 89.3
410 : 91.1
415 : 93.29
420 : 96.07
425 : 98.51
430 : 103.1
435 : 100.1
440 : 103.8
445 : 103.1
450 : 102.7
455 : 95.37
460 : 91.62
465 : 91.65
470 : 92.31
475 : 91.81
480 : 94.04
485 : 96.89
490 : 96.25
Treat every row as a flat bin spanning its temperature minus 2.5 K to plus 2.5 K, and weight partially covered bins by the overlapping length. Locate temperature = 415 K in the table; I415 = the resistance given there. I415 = 93.29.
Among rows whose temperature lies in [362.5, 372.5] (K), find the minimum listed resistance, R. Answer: 50.75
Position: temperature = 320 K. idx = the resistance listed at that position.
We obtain 96.65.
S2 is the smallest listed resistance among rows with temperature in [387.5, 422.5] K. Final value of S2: 81.86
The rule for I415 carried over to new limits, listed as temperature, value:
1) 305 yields 97.81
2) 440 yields 103.8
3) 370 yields 50.75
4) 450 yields 102.7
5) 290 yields 101.7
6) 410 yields 91.1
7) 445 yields 103.1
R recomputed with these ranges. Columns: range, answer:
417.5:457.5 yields 95.37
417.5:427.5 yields 96.07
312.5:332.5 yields 87.24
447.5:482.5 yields 91.62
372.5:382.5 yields 64.76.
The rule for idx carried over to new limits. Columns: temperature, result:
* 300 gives 100.9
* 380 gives 76.34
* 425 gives 98.51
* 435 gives 100.1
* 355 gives 88.52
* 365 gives 64.06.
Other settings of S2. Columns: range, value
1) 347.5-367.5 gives 64.06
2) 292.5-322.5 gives 90.01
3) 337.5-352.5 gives 82.84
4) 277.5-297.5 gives 94.41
